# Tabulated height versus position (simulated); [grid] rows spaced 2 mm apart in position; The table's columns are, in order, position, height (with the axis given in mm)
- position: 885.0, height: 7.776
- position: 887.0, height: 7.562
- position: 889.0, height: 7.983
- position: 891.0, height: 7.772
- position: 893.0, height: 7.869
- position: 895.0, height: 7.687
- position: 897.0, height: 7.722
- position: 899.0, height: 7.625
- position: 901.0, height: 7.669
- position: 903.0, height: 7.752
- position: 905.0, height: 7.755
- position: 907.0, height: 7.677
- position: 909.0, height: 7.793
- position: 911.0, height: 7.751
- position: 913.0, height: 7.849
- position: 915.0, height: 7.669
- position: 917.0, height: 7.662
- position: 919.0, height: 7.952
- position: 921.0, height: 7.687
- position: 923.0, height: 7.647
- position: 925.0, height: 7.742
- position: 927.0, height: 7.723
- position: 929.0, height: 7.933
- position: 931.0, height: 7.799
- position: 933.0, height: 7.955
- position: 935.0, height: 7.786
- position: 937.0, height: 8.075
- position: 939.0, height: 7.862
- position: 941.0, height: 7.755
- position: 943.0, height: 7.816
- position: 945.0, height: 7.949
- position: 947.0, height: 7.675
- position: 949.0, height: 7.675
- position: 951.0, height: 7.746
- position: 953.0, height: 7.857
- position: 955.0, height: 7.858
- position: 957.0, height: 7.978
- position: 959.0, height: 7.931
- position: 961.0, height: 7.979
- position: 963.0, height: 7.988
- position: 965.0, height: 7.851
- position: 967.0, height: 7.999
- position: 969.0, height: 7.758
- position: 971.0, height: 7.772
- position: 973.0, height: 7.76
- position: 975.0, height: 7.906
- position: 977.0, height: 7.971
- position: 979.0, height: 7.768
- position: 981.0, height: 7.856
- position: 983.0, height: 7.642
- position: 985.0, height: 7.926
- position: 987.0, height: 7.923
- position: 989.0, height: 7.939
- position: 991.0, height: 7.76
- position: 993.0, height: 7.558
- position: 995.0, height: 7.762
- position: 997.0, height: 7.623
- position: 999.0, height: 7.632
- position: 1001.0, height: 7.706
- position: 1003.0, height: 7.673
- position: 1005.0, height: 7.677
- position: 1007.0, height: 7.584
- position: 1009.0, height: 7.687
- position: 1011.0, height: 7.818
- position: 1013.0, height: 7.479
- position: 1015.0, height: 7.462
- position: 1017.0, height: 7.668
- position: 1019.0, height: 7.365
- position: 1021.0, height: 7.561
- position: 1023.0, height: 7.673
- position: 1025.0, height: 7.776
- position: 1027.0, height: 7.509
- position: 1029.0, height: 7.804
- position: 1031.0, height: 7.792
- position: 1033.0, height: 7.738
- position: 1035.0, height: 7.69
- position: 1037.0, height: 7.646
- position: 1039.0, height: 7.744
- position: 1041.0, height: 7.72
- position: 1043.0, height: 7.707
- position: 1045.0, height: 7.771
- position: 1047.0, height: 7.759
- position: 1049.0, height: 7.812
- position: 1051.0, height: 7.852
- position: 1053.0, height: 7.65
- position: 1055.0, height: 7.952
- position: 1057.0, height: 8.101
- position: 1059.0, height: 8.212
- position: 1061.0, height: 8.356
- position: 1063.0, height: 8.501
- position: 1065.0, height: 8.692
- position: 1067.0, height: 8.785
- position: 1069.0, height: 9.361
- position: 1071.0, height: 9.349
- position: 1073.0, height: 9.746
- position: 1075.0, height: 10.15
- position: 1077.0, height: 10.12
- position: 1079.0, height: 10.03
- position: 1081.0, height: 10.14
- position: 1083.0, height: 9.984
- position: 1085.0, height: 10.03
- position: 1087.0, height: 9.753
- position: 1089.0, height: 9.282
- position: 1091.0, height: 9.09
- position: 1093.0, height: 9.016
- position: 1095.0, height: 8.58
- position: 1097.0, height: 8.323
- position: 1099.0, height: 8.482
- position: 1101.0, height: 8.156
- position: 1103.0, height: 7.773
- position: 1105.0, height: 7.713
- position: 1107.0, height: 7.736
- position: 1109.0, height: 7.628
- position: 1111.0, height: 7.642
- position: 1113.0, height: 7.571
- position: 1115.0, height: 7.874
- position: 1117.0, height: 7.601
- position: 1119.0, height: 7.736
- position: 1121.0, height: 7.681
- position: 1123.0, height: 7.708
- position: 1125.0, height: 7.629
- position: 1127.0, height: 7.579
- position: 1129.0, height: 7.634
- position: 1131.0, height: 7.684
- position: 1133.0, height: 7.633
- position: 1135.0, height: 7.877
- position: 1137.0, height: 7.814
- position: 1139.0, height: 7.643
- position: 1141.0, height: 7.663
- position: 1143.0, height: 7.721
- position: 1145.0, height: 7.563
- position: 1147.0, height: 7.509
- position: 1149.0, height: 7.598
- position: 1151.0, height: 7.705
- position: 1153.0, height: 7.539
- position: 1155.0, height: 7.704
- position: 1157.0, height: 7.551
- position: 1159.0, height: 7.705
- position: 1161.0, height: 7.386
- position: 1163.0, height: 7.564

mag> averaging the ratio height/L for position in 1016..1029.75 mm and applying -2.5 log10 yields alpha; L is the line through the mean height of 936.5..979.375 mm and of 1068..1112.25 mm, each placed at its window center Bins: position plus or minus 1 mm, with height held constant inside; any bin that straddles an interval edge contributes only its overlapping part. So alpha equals 0.11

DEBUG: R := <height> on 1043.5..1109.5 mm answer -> 8.72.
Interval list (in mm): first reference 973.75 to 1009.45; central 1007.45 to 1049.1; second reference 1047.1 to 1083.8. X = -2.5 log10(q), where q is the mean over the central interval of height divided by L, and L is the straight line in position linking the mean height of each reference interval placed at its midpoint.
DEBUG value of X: 0.09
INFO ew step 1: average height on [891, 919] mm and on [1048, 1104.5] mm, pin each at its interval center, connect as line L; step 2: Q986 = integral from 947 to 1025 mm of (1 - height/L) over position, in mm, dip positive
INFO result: 4.9 mm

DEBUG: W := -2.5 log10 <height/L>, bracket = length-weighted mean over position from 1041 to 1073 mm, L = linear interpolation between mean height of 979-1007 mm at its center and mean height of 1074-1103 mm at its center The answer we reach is 0.07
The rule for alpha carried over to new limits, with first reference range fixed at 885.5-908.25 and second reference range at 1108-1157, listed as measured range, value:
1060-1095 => -0.22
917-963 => -0.02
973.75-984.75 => -0.02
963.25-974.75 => -0.02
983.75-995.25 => -0.01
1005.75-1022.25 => 0.02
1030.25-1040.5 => 0.00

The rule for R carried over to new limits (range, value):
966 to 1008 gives 7.77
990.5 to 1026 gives 7.64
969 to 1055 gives 7.72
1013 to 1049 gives 7.67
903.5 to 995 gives 7.82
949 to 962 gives 7.87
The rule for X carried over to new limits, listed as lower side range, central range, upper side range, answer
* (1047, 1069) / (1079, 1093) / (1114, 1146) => -0.21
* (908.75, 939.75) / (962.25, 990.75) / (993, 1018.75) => -0.02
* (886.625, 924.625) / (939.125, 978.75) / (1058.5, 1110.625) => 0.03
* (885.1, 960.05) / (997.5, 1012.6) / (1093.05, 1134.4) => 0.02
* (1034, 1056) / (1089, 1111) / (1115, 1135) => -0.08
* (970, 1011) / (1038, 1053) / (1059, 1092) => 0.14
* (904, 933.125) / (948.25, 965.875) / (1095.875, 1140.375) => -0.01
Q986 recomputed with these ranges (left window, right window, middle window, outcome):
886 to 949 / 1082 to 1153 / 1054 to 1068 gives -0.68 mm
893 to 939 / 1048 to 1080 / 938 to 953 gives 0.35 mm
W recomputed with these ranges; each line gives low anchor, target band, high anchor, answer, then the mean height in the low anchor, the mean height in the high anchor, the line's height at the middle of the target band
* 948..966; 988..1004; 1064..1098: 0.09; 7.87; 9.44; 8.37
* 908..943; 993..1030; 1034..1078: 0.08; 7.8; 8.39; 8.19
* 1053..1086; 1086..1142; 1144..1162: 0.04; 9.17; 7.58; 8.33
